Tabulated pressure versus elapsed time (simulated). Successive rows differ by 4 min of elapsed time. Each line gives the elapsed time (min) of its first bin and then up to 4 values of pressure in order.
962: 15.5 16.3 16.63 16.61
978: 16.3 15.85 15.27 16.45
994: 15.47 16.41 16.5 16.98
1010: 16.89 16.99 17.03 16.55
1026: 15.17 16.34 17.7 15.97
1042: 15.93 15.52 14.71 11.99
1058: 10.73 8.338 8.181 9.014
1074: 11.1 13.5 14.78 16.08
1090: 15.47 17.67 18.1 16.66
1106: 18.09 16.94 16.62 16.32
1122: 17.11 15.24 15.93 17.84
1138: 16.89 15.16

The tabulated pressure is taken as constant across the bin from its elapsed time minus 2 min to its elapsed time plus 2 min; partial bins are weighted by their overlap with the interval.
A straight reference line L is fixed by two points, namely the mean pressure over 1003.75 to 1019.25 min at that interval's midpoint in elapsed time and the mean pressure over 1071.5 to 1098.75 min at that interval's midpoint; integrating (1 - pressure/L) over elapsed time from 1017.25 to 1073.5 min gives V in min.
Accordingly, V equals 8.66 min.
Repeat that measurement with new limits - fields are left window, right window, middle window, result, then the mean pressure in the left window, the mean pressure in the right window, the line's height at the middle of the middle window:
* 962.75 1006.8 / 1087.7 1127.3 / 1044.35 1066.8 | 6.6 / 16.2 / 16.8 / 16.6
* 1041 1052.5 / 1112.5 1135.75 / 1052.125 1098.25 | 8.8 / 15.2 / 16.5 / 15.7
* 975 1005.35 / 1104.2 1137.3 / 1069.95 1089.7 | 3.6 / 16.1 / 16.8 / 16.6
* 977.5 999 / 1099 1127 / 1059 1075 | 7.1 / 15.9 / 16.8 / 16.5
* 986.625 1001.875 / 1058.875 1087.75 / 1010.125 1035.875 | -4.0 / 16.1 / 11.5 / 14.4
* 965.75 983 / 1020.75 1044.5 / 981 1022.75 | -0.2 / 16.4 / 16.3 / 16.3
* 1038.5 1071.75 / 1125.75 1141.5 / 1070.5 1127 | -5.0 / 12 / 16.5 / 14.5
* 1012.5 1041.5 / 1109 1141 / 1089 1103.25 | -0.5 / 16.5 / 16.6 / 16.5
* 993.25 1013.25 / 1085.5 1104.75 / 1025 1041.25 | 0.3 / 16.5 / 16.9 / 16.7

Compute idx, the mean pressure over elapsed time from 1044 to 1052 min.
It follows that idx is 15.1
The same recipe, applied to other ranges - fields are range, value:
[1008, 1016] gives 16.9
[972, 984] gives 16.3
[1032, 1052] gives 16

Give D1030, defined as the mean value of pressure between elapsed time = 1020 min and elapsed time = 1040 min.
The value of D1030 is 16.3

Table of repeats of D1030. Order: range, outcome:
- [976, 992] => 16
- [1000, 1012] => 16.8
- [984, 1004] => 16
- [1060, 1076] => 9.16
